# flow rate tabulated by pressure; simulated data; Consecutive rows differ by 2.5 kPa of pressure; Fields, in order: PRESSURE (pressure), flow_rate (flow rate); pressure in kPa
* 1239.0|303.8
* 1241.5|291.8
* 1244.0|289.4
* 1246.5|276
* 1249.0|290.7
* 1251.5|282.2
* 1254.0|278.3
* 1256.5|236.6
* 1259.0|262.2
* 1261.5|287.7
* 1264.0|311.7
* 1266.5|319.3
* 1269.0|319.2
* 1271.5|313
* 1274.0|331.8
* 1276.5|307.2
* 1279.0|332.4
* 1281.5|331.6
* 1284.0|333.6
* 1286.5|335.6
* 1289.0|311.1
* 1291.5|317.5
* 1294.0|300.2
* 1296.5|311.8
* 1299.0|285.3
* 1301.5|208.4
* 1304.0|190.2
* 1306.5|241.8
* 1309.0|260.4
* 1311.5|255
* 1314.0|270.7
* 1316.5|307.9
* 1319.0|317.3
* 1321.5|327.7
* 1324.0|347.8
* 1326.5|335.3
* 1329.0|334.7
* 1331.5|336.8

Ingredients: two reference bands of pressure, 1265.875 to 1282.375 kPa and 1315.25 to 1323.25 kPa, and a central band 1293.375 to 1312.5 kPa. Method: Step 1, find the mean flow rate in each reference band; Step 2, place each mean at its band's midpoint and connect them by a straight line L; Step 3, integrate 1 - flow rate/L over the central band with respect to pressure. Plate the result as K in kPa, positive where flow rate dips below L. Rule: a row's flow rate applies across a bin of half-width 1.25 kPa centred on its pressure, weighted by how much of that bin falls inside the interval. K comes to 3.9 kPa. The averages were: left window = 322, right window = 320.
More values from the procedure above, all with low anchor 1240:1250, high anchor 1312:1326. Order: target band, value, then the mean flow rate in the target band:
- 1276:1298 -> -1.4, 320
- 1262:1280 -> -1.3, 318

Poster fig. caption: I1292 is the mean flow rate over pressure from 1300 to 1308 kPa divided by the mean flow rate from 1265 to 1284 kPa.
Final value 0.67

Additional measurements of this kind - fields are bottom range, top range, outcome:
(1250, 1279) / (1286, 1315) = 0.92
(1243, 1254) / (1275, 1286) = 1.15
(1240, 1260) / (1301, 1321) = 0.94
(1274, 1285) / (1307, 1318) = 0.83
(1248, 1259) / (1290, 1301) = 1.10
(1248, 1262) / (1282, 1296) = 1.18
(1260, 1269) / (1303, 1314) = 0.79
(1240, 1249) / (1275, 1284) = 1.13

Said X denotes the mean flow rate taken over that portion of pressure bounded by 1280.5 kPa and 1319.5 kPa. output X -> 285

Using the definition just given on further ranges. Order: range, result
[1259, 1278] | 310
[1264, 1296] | 320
